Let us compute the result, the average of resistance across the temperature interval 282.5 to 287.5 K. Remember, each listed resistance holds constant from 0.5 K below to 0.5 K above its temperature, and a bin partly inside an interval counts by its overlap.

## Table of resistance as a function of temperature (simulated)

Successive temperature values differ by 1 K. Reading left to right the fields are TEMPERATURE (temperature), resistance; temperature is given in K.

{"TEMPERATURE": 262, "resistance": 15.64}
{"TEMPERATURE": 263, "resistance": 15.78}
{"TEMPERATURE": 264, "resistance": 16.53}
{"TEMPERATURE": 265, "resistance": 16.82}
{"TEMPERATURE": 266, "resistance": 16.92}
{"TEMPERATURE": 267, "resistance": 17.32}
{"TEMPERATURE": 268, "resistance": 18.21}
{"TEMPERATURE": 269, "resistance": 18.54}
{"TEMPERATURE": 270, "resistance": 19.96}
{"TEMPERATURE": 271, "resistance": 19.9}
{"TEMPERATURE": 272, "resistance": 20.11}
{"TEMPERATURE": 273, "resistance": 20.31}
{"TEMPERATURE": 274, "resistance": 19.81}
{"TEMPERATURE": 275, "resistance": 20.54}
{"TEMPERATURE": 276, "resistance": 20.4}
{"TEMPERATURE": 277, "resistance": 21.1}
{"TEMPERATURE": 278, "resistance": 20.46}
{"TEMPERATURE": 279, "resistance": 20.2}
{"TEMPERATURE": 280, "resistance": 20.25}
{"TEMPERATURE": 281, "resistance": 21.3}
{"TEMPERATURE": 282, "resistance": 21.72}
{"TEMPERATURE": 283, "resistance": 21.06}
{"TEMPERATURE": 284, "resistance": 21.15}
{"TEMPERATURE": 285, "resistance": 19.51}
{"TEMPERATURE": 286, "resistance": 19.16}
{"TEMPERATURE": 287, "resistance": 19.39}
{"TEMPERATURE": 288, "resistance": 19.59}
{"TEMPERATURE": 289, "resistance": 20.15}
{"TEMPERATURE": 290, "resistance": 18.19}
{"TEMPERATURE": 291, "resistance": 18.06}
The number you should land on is 20.1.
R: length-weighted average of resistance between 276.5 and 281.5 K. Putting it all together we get 20.7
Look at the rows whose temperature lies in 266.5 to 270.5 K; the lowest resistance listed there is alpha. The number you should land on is 17.32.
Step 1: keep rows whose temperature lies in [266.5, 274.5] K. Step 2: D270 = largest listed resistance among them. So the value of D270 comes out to 20.31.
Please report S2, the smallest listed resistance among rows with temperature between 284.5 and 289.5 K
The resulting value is 19.16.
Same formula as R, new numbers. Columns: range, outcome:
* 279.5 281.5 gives 20.8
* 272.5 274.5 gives 20.1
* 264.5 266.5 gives 16.9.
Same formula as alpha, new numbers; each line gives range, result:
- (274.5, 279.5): 20.2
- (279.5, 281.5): 20.25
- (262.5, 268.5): 15.78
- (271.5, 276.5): 19.81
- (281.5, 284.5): 21.06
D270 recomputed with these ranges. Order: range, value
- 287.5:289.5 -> 20.15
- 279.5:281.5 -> 21.3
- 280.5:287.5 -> 21.72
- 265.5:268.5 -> 18.21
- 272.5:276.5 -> 20.54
